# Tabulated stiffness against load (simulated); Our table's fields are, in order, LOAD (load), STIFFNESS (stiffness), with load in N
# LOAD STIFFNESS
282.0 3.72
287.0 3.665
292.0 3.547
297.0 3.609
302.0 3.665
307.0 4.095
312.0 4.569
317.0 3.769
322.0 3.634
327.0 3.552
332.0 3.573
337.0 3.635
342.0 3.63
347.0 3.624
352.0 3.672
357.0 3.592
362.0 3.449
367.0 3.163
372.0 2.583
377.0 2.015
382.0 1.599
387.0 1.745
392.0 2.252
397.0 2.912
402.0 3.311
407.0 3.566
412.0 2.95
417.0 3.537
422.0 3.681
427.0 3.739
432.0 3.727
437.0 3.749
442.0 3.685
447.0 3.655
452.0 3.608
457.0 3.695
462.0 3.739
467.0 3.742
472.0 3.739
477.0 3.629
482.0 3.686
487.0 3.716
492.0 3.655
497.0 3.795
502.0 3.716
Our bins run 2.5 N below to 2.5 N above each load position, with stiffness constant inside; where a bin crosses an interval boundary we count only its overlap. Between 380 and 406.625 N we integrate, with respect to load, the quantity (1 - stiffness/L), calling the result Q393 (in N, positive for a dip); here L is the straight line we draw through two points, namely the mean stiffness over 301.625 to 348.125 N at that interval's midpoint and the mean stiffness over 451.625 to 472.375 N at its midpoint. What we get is 9.04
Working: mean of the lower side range 3.78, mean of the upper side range 3.71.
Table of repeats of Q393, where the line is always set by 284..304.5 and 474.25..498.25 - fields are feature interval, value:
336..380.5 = 5.29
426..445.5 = -0.25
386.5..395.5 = 3.69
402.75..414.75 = 1.29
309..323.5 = -1.55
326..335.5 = 0.17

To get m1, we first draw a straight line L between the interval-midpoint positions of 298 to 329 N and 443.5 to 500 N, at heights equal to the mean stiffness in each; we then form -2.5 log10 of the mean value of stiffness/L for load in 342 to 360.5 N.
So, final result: 0.06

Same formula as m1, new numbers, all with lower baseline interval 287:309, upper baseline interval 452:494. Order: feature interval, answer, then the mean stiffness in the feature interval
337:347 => 0.02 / 3.63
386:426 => 0.20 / 3.07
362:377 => 0.29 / 2.83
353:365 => 0.05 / 3.52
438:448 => 0.00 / 3.68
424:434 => -0.01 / 3.73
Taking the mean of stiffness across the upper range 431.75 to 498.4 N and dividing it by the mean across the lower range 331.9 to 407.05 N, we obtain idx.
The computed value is 1.24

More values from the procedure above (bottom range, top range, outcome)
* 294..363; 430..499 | 0.99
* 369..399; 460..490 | 1.69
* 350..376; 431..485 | 1.15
